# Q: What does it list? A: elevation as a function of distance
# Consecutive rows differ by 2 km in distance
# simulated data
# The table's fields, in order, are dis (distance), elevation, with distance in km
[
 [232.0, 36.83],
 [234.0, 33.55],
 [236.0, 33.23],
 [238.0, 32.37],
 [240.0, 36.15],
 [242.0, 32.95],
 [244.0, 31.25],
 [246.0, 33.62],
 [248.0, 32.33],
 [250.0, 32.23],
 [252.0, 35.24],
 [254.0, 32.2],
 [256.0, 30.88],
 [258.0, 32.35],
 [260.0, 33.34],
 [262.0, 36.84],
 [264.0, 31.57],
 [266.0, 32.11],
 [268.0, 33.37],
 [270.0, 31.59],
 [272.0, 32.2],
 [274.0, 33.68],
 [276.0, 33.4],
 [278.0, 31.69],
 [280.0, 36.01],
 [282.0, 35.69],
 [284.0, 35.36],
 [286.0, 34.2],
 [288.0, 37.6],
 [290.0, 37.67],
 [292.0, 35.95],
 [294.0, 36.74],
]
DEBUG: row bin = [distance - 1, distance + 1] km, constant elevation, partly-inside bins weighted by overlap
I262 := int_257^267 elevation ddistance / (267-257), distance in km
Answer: 33.2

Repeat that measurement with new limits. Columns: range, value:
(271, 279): 32.7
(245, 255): 33.1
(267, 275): 32.7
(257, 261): 32.8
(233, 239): 33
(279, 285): 35.7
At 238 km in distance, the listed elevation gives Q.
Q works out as 32.37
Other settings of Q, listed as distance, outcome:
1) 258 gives 32.35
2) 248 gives 32.33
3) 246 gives 33.62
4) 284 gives 35.36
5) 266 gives 32.11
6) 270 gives 31.59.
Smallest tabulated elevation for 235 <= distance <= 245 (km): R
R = 31.25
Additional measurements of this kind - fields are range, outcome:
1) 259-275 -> 31.57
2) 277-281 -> 31.69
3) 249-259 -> 30.88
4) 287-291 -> 37.6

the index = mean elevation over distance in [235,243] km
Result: 33.7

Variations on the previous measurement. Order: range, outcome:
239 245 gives 33.4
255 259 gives 31.6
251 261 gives 32.8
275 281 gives 33.7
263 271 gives 32.2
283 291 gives 36.2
